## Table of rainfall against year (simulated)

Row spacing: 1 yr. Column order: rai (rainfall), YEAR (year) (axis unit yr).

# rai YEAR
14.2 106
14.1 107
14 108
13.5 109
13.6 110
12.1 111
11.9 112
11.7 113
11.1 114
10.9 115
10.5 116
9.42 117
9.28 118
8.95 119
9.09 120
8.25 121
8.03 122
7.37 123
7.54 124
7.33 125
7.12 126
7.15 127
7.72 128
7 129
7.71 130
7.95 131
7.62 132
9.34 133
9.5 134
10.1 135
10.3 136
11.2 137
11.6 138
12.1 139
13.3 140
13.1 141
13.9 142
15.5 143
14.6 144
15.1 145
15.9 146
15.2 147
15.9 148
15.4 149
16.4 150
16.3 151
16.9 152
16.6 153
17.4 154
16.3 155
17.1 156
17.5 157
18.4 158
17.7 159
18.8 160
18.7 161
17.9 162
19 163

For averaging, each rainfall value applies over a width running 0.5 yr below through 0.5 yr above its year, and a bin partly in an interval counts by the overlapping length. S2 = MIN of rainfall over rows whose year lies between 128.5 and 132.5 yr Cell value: 7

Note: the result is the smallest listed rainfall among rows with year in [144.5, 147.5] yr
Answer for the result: 15.1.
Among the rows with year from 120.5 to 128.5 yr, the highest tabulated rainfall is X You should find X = 8.25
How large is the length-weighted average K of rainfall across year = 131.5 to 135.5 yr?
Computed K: 9.14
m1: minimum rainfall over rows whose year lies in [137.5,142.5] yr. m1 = 11.6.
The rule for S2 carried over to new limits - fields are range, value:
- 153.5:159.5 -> 16.3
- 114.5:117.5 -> 9.42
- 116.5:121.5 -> 8.25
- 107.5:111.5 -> 12.1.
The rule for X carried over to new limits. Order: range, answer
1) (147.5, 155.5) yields 17.4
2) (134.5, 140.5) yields 13.3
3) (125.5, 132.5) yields 7.95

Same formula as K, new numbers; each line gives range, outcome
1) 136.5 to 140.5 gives 12.1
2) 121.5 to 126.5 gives 7.48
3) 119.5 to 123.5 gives 8.18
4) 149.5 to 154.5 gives 16.7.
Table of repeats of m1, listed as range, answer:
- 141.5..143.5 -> 13.9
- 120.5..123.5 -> 7.37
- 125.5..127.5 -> 7.12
